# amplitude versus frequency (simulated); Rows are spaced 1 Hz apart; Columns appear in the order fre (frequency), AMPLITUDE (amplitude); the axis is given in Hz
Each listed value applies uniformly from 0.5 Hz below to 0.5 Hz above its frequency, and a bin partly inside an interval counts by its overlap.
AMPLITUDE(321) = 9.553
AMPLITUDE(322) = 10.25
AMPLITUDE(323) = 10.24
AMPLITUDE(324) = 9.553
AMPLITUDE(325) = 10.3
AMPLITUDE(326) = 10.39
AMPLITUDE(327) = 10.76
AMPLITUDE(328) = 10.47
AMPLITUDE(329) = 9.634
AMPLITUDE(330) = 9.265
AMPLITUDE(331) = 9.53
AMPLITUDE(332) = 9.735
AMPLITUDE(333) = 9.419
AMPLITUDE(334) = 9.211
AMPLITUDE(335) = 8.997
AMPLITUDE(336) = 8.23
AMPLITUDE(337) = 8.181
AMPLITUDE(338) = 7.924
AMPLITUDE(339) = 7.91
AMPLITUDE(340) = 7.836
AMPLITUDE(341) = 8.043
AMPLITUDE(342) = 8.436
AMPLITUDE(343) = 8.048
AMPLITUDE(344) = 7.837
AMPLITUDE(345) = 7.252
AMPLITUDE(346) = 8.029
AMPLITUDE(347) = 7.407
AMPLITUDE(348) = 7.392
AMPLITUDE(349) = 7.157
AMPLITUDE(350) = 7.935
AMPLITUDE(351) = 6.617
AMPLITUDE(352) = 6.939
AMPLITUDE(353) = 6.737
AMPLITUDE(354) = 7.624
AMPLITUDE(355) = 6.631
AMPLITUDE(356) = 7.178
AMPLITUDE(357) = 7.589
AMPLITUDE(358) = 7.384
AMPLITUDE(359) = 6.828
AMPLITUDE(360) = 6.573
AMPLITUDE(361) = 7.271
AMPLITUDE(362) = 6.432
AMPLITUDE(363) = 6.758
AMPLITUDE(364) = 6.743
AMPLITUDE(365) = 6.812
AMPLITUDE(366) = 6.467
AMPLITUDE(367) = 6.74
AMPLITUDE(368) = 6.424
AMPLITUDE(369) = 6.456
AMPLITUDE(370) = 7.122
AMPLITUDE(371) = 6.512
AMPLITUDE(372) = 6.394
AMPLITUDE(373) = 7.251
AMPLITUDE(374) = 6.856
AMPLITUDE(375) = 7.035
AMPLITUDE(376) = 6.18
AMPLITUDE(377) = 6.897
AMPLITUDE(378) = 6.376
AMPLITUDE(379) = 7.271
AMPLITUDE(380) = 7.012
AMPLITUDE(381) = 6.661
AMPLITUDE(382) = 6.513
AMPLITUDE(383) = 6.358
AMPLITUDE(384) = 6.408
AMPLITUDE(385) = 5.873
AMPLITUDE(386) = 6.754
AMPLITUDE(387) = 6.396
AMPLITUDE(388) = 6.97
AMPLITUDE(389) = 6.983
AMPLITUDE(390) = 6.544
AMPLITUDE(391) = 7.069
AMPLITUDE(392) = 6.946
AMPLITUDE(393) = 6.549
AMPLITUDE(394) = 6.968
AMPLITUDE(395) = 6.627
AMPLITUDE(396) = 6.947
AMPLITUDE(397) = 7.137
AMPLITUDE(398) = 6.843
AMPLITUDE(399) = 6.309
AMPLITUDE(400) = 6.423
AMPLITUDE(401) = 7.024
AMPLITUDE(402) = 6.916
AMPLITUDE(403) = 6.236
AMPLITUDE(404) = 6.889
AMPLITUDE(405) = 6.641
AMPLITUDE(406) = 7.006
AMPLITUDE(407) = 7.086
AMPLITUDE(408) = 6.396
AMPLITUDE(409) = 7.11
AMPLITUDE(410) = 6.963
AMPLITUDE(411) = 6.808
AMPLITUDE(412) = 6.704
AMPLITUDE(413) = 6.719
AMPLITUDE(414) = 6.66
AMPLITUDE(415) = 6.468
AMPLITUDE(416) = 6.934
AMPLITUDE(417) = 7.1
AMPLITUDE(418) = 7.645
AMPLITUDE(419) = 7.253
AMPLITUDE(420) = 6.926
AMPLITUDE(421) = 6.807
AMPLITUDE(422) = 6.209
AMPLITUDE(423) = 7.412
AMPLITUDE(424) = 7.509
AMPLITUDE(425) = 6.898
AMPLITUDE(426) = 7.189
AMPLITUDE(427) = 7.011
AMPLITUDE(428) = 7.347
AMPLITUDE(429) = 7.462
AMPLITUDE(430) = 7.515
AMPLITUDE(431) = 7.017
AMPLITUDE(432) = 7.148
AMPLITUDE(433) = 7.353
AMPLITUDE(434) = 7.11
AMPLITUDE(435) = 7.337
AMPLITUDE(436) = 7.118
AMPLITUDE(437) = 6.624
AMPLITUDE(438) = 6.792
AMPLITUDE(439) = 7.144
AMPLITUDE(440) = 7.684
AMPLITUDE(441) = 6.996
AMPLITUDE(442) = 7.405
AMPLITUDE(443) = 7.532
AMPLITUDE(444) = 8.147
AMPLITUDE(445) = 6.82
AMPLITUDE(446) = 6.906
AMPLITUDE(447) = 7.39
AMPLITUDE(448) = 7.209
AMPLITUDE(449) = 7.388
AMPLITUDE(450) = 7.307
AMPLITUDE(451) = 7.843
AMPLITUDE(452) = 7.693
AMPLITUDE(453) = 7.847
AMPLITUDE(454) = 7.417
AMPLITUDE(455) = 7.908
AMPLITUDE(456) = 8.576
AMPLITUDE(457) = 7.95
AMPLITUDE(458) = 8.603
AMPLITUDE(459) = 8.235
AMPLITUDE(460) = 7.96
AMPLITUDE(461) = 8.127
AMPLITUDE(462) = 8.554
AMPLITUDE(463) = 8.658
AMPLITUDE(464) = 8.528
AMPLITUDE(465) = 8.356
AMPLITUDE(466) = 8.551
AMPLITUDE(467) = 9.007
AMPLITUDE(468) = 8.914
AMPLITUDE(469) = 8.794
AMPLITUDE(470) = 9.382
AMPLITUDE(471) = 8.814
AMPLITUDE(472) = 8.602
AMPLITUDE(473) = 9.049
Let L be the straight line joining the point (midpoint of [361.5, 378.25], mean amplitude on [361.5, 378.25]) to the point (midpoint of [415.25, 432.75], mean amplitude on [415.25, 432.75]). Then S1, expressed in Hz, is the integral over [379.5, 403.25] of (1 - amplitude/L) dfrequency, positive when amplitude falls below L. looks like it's 0.6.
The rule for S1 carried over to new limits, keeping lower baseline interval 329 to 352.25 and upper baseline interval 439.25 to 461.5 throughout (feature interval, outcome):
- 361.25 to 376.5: 2.6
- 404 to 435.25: 3.2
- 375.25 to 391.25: 2.7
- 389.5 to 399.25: 1.4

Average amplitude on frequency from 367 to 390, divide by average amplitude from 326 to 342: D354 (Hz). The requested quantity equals 0.74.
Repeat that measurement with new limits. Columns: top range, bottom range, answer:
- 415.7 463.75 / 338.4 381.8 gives 1.05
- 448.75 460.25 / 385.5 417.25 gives 1.17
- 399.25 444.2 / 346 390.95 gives 1.03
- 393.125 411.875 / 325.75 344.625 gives 0.76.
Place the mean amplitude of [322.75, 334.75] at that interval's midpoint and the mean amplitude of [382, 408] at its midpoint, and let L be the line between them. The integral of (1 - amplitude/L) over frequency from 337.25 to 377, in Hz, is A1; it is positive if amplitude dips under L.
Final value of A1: 6.3 Hz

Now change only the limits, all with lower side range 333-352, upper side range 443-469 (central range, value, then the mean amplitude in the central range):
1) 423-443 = 1.95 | 7.21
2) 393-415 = 3.31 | 6.77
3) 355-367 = 1.58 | 6.89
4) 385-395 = 1.53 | 6.74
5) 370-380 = 1.47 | 6.78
